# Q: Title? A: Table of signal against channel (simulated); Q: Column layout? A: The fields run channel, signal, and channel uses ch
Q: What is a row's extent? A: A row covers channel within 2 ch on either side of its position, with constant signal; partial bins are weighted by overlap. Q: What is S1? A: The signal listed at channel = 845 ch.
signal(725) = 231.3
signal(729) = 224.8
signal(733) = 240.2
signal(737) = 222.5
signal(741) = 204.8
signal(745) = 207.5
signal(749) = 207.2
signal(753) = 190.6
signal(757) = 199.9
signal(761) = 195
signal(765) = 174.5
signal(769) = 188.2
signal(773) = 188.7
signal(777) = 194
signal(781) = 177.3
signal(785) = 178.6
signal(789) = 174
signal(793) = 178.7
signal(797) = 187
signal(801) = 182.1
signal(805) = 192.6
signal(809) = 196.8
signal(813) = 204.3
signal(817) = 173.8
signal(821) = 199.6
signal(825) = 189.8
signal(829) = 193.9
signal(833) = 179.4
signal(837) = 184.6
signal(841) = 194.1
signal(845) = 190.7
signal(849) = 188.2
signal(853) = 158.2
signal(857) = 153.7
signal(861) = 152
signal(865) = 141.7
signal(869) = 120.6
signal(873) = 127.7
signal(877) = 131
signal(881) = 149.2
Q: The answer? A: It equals 190.7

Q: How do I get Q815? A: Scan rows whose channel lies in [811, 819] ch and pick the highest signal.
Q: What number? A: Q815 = 204.3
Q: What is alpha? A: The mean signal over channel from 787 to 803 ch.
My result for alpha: 180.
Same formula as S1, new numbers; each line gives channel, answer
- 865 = 141.7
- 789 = 174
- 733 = 240.2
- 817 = 173.8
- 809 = 196.8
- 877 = 131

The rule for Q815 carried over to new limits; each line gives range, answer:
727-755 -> 240.2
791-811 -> 196.8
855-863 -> 153.7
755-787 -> 199.9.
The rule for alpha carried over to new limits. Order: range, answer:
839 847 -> 192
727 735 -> 232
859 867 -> 147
